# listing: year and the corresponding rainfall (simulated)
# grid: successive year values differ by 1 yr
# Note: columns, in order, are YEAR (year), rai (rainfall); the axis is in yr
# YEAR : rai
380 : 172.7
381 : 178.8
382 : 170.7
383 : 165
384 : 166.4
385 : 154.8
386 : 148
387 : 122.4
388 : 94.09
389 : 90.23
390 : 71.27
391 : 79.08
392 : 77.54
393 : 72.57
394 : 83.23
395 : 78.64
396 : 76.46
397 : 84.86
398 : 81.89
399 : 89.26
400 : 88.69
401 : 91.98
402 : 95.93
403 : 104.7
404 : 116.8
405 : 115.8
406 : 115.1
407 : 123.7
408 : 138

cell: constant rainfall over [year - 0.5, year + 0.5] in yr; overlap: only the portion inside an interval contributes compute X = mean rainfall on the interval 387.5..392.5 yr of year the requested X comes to 82.4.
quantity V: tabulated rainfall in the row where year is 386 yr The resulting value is 148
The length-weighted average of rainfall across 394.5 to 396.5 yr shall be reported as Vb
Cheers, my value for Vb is 77.5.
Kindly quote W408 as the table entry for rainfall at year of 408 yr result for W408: 138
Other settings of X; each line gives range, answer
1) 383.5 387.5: 148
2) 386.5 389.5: 102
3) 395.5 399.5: 83.1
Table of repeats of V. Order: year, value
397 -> 84.86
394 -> 83.23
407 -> 123.7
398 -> 81.89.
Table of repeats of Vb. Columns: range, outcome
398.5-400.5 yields 89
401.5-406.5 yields 110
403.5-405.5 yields 116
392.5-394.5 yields 77.9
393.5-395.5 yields 80.9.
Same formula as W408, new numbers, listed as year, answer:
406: 115.1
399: 89.26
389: 90.23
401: 91.98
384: 166.4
